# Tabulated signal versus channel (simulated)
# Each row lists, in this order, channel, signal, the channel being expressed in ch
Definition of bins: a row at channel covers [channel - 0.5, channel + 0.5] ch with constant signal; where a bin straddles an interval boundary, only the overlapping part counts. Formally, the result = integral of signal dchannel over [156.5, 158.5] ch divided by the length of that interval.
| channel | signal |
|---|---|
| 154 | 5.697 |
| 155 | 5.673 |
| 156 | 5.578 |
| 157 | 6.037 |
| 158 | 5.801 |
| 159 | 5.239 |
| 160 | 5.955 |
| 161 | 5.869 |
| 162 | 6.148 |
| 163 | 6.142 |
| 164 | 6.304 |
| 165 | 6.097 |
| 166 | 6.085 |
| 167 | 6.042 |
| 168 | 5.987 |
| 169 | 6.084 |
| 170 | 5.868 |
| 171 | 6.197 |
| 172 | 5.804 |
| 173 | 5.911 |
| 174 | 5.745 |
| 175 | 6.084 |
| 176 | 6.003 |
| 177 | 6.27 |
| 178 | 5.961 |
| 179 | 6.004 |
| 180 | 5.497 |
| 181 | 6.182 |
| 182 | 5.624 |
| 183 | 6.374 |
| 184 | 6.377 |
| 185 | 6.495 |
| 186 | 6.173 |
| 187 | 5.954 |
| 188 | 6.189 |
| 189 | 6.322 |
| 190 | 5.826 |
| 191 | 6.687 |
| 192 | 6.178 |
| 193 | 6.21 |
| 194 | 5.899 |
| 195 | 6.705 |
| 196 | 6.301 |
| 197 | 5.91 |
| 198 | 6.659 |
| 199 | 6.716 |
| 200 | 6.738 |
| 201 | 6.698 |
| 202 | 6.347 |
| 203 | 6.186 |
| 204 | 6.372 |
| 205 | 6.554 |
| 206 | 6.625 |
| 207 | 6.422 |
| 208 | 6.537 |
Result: 5.92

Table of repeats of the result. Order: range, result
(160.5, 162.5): 6.01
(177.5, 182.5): 5.85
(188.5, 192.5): 6.25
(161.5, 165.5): 6.17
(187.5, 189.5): 6.26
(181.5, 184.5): 6.12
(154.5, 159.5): 5.67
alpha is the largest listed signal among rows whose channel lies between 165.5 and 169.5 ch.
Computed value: 6.085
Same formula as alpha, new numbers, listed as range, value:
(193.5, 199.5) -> 6.716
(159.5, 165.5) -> 6.304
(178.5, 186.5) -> 6.495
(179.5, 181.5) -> 6.182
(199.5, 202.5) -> 6.738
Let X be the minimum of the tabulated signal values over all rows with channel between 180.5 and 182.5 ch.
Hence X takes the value 5.624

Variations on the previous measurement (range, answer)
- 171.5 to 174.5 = 5.745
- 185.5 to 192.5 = 5.826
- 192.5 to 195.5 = 5.899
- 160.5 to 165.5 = 5.869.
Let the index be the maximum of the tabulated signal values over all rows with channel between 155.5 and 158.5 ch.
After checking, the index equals 6.037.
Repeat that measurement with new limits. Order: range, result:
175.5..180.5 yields 6.27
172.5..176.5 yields 6.084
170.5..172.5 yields 6.197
